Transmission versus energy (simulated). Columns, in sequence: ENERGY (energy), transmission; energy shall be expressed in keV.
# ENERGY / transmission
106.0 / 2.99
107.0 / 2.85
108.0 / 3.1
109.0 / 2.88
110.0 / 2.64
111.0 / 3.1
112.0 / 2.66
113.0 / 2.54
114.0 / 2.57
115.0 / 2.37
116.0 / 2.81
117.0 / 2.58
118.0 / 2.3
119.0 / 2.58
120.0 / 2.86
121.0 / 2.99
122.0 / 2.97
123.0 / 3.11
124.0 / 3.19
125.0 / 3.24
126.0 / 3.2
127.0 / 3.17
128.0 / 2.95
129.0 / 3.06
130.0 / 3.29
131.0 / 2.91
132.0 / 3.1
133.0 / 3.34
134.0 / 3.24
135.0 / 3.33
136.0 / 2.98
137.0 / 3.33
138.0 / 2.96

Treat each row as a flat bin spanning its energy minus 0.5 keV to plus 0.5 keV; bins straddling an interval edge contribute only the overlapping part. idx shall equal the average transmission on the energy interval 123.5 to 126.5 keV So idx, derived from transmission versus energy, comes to 3.21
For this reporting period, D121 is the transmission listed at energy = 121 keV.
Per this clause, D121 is 2.99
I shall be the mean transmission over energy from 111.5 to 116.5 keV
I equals 2.59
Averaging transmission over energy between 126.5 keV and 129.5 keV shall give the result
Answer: 3.06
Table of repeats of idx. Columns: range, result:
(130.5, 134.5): 3.15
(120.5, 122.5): 2.98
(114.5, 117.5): 2.59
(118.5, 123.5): 2.9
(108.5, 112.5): 2.82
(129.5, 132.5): 3.1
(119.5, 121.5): 2.92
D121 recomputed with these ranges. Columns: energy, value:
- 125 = 3.24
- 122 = 2.97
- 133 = 3.34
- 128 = 2.95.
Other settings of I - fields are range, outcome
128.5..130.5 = 3.17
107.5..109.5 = 2.99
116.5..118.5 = 2.44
